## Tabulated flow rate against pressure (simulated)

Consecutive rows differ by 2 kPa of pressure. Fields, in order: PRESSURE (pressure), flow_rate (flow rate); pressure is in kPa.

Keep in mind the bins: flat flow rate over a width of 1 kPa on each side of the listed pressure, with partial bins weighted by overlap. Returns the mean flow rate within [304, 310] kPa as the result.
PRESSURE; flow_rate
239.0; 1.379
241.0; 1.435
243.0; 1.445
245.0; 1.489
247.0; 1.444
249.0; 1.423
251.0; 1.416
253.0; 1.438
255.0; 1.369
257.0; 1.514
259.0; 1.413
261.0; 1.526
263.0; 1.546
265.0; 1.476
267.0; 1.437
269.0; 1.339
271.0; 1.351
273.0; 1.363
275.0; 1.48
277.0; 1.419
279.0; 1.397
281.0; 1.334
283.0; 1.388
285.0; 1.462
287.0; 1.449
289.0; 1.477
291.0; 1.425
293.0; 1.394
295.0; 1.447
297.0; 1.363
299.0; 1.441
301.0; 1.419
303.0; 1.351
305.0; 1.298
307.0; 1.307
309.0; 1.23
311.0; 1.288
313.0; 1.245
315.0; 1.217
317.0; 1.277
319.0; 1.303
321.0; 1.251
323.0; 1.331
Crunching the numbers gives 1.28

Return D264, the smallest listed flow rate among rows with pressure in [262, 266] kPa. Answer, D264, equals 1.476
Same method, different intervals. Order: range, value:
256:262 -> 1.413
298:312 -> 1.23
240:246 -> 1.435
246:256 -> 1.369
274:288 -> 1.334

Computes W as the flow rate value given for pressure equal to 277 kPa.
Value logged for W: 1.419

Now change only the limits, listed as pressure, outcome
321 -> 1.251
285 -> 1.462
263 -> 1.546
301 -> 1.419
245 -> 1.489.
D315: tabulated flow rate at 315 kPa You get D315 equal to 1.217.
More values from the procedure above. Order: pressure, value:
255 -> 1.369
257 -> 1.514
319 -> 1.303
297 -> 1.363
